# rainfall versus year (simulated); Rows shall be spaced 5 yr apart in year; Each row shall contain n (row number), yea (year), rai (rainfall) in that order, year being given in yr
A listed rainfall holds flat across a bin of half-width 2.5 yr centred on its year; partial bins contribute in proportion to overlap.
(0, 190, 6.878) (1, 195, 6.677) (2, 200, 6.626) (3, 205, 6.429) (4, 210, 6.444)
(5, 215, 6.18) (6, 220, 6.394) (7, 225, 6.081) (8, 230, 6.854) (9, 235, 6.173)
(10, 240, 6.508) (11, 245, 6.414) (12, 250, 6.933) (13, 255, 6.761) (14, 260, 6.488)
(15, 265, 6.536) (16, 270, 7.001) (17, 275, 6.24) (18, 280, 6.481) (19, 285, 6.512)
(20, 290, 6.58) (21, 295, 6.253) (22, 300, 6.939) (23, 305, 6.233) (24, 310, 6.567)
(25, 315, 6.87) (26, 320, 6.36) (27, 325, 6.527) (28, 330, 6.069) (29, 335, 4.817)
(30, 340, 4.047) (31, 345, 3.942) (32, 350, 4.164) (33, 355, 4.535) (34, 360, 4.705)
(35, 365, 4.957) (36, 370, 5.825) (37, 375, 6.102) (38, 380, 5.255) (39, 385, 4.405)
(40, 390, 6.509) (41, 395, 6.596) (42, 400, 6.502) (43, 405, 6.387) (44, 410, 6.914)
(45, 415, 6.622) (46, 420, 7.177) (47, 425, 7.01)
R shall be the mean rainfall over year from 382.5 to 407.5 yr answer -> 6.08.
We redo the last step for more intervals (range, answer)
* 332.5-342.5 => 4.43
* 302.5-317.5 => 6.56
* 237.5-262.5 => 6.62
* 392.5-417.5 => 6.6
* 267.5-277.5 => 6.62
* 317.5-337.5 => 5.94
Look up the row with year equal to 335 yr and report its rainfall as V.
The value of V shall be 4.817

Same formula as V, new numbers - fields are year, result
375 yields 6.102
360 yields 4.705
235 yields 6.173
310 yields 6.567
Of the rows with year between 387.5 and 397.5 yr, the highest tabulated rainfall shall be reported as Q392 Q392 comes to 6.596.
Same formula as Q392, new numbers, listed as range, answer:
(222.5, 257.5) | 6.933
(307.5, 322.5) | 6.87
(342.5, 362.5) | 4.705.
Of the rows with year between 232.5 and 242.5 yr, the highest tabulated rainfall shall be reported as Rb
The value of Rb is 6.508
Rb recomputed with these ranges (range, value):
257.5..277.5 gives 7.001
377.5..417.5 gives 6.914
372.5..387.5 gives 6.102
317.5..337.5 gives 6.527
